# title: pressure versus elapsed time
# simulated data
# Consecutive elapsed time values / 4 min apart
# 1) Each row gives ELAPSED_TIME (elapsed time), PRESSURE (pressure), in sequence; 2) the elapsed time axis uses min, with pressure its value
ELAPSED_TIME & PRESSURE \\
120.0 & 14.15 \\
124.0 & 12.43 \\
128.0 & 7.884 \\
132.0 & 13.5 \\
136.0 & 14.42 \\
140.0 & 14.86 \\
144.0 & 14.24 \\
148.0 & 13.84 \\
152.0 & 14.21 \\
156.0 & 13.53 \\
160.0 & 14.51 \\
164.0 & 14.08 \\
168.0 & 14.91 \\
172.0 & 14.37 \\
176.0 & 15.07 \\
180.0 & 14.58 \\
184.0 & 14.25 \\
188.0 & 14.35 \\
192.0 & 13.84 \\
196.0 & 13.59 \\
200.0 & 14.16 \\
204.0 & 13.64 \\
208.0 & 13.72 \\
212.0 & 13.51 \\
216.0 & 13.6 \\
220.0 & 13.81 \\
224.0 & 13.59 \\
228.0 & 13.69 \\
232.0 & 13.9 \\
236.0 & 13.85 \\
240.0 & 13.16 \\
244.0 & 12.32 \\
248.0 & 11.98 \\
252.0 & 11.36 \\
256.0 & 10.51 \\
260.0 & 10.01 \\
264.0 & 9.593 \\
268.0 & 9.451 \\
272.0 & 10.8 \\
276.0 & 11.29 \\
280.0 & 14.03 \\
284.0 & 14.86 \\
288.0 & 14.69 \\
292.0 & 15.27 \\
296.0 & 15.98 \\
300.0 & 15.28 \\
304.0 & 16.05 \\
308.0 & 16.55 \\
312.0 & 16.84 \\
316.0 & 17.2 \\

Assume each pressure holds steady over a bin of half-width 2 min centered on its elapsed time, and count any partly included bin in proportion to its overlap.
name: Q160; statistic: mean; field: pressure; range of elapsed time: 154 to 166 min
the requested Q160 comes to 14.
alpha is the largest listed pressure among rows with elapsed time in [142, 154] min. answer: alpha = 14.24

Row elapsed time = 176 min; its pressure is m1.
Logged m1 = 15.07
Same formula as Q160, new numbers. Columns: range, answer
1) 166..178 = 14.8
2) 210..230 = 13.6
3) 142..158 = 14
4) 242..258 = 11.5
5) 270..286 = 12.7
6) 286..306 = 15.5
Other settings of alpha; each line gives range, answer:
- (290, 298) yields 15.98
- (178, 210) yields 14.58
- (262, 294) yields 15.27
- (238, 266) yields 13.16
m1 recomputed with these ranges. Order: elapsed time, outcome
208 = 13.72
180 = 14.58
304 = 16.05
